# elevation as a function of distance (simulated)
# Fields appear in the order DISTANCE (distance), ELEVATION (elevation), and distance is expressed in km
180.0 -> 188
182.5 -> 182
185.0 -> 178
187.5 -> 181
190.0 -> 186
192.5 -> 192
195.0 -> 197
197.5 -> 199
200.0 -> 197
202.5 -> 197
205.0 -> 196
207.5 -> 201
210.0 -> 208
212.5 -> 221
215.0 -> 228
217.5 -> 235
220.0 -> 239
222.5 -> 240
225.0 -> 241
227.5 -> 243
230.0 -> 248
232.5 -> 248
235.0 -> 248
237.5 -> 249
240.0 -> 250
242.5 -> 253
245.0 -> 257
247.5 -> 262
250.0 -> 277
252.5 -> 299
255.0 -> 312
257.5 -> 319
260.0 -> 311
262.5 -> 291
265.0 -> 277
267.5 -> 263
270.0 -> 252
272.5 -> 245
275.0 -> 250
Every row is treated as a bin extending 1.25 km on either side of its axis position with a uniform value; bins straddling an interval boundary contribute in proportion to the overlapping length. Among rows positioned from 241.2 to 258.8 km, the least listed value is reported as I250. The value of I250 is 253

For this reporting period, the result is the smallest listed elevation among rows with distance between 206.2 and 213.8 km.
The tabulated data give 201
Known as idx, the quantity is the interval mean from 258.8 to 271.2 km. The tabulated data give 279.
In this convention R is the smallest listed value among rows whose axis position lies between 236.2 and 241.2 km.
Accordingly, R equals 249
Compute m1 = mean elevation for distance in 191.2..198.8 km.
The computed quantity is 196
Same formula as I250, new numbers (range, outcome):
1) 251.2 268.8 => 263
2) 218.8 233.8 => 239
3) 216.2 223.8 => 235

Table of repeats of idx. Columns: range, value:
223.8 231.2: 244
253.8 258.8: 315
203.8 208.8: 199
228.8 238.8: 248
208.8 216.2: 219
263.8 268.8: 270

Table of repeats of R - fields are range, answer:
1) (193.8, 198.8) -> 197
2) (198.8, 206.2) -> 196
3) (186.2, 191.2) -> 181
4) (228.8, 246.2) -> 248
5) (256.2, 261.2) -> 311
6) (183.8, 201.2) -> 178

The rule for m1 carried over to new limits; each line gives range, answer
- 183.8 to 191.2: 182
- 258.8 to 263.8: 301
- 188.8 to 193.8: 189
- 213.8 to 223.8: 236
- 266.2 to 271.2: 258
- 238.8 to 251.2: 260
